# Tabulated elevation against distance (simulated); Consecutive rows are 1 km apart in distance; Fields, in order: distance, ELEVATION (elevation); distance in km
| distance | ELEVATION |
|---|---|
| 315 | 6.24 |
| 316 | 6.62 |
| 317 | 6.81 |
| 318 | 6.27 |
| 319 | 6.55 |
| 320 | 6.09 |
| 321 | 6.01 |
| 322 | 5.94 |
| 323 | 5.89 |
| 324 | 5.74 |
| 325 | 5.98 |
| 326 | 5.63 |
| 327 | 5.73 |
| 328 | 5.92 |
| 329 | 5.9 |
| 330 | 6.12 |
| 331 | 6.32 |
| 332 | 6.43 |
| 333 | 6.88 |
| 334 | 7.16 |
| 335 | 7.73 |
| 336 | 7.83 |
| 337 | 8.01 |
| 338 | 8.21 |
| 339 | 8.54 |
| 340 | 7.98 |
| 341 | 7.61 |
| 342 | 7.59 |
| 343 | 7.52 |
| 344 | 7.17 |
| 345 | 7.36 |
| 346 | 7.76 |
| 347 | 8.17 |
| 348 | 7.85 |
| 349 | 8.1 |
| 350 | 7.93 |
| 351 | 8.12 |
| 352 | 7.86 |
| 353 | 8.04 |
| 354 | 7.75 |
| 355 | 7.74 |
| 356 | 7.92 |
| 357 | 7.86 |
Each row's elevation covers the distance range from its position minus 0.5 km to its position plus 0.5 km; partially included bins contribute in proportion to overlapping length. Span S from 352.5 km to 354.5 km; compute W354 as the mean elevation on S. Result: 7.89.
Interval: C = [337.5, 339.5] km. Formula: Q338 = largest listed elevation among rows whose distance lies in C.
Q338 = 8.54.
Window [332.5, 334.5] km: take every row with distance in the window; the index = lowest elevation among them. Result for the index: 6.88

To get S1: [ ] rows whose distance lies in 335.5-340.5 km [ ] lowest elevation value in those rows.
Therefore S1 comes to 7.83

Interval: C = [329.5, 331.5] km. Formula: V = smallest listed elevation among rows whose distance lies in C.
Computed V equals 6.12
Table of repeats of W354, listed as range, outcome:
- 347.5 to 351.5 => 8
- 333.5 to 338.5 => 7.79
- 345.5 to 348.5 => 7.93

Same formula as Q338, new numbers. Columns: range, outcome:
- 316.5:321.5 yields 6.81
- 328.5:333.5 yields 6.88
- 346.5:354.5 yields 8.17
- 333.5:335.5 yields 7.73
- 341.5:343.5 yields 7.59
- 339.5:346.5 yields 7.98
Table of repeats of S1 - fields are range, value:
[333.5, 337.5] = 7.16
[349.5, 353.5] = 7.86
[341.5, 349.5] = 7.17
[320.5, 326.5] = 5.63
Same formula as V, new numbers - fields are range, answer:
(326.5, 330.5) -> 5.73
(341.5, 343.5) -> 7.52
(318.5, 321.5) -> 6.01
